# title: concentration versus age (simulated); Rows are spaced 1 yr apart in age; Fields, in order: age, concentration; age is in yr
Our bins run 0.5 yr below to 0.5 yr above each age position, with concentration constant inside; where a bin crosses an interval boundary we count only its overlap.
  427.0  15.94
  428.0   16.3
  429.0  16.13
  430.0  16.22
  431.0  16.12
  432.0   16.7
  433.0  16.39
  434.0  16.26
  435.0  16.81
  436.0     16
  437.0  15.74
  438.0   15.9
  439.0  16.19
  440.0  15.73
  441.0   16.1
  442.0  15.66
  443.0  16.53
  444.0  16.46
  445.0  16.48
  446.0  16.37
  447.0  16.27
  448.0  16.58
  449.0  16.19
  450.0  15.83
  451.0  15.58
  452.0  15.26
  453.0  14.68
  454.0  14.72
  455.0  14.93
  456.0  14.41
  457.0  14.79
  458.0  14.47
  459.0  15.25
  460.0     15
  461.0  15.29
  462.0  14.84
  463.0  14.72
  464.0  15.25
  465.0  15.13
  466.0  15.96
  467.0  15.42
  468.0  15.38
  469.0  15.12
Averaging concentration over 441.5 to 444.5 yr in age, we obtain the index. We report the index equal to 16.2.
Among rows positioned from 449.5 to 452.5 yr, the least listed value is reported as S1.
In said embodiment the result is 15.26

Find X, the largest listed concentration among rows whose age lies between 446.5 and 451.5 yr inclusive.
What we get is 16.58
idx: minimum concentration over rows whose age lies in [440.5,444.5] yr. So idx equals 15.66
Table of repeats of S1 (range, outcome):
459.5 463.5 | 14.72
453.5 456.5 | 14.41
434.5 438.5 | 15.74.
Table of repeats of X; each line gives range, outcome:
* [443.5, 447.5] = 16.48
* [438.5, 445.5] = 16.53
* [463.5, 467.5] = 15.96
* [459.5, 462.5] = 15.29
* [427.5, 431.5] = 16.3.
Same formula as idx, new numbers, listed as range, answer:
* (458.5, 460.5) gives 15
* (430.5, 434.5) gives 16.12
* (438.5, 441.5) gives 15.73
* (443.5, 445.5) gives 16.46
